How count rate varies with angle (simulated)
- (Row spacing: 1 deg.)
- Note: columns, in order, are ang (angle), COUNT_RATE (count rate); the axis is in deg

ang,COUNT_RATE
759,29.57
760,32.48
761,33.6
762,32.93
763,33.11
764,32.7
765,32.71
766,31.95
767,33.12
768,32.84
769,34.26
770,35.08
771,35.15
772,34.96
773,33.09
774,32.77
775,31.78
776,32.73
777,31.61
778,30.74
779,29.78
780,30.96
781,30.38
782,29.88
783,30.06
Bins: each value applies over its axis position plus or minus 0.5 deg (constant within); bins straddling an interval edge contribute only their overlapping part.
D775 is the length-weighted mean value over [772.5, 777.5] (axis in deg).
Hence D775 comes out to 32.4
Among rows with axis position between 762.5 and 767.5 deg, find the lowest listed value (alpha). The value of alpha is 31.95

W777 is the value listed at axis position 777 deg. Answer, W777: 31.61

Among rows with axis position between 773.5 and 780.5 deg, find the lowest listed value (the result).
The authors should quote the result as 29.78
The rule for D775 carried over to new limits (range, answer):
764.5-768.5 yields 32.7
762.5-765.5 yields 32.8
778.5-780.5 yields 30.4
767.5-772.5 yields 34.5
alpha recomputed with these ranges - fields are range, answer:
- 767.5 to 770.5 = 32.84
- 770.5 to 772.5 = 34.96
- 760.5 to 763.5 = 32.93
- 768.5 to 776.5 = 31.78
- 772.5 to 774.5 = 32.77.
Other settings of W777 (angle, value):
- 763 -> 33.11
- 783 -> 30.06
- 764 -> 32.7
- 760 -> 32.48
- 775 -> 31.78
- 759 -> 29.57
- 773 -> 33.09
